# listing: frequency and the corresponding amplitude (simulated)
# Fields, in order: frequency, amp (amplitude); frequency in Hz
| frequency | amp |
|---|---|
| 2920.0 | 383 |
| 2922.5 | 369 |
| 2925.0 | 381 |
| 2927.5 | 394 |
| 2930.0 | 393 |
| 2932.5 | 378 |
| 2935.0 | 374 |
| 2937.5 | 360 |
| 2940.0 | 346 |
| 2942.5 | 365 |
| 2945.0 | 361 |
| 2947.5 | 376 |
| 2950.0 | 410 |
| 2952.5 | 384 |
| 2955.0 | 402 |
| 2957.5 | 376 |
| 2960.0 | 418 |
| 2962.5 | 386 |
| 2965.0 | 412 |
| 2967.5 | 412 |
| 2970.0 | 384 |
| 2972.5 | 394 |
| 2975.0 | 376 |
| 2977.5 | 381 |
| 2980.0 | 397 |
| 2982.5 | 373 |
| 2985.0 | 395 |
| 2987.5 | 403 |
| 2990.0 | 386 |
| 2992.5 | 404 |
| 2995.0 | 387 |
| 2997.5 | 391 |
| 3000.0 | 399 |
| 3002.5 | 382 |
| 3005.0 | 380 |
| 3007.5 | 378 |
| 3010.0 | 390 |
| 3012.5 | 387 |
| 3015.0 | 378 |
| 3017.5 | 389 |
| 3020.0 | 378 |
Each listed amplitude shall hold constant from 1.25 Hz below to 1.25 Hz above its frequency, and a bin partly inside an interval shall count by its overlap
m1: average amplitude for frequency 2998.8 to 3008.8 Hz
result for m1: 385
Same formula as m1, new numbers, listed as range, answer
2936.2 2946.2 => 358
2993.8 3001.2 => 392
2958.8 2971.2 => 402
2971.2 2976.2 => 385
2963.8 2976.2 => 396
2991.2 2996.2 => 395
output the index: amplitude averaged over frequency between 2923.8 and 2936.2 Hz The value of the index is 384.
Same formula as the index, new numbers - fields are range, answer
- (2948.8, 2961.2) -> 398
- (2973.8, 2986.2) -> 384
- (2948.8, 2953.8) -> 397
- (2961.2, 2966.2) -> 399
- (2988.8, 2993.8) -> 395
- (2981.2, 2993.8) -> 392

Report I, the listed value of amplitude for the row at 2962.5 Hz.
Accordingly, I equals 386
